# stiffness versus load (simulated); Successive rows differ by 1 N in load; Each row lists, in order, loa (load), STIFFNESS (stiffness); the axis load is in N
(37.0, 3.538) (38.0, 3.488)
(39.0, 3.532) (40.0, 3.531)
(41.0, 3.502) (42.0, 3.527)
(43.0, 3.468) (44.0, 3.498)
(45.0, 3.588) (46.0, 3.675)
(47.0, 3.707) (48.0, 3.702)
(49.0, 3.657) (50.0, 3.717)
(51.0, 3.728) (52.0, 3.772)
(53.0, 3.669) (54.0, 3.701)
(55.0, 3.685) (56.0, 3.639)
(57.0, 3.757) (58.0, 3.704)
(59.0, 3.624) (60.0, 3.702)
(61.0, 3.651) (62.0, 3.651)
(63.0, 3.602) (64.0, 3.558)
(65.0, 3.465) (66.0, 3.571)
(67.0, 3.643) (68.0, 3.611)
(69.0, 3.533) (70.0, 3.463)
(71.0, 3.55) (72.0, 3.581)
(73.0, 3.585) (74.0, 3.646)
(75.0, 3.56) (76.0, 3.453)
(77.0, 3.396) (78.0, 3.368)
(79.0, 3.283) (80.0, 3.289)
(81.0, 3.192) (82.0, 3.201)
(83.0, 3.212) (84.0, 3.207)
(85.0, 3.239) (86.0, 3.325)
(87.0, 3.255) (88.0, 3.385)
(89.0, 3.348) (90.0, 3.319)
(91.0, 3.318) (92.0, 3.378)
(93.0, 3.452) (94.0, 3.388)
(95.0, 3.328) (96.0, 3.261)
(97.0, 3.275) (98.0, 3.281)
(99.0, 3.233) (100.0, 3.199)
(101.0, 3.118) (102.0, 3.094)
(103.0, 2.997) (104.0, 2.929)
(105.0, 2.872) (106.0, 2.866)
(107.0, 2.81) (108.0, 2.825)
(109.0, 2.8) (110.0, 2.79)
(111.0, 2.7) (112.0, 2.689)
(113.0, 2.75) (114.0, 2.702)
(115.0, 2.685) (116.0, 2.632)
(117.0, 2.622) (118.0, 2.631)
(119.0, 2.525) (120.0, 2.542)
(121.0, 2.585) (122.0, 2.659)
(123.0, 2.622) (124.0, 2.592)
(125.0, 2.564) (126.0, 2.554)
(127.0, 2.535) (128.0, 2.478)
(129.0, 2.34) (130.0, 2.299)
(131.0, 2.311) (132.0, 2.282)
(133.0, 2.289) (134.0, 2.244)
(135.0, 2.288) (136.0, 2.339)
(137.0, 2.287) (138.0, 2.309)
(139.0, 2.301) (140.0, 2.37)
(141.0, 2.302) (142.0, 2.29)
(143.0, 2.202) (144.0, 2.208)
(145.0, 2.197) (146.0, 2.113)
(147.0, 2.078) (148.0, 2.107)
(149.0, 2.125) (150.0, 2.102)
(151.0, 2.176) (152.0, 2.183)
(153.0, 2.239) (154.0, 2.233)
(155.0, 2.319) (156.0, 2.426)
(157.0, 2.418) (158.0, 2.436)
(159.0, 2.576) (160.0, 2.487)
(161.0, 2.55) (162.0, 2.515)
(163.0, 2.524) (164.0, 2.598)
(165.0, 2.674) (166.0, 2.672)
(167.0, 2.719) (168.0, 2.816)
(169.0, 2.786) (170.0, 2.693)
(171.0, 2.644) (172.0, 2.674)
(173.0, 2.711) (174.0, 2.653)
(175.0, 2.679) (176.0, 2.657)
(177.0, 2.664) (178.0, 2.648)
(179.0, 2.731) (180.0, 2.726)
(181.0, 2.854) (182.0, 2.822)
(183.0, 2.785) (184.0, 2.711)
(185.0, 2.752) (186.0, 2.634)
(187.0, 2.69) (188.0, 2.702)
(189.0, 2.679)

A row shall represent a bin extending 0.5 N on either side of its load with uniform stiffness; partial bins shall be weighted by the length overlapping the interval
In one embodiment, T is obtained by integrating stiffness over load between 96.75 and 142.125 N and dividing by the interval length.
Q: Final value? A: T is 2.64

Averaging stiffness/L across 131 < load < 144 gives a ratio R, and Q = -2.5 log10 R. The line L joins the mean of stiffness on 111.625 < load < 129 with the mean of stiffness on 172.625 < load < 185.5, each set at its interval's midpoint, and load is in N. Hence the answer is 0.153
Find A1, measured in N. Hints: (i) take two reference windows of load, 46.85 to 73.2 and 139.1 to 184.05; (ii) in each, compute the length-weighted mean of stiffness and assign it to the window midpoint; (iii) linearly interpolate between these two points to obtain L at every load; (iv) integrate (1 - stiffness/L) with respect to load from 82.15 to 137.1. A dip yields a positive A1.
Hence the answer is 4.3 N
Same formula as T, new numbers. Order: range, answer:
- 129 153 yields 2.24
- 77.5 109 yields 3.2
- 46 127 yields 3.24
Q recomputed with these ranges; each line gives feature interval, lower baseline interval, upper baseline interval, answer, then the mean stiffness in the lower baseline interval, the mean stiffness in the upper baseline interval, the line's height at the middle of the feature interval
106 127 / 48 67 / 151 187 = 0.16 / 3.66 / 2.6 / 3.1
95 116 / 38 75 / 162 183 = 0.10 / 3.61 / 2.7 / 3.23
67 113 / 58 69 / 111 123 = -0.04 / 3.61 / 2.64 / 3.13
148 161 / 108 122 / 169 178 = 0.16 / 2.67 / 2.68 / 2.67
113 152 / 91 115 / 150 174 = 0.17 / 3.03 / 2.52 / 2.77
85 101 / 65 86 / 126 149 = -0.07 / 3.43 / 2.28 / 3.1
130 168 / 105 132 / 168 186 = 0.14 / 2.62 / 2.72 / 2.67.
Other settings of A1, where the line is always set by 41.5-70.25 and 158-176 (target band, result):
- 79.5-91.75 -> 0.3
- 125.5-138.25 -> 2.6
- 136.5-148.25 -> 2.6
